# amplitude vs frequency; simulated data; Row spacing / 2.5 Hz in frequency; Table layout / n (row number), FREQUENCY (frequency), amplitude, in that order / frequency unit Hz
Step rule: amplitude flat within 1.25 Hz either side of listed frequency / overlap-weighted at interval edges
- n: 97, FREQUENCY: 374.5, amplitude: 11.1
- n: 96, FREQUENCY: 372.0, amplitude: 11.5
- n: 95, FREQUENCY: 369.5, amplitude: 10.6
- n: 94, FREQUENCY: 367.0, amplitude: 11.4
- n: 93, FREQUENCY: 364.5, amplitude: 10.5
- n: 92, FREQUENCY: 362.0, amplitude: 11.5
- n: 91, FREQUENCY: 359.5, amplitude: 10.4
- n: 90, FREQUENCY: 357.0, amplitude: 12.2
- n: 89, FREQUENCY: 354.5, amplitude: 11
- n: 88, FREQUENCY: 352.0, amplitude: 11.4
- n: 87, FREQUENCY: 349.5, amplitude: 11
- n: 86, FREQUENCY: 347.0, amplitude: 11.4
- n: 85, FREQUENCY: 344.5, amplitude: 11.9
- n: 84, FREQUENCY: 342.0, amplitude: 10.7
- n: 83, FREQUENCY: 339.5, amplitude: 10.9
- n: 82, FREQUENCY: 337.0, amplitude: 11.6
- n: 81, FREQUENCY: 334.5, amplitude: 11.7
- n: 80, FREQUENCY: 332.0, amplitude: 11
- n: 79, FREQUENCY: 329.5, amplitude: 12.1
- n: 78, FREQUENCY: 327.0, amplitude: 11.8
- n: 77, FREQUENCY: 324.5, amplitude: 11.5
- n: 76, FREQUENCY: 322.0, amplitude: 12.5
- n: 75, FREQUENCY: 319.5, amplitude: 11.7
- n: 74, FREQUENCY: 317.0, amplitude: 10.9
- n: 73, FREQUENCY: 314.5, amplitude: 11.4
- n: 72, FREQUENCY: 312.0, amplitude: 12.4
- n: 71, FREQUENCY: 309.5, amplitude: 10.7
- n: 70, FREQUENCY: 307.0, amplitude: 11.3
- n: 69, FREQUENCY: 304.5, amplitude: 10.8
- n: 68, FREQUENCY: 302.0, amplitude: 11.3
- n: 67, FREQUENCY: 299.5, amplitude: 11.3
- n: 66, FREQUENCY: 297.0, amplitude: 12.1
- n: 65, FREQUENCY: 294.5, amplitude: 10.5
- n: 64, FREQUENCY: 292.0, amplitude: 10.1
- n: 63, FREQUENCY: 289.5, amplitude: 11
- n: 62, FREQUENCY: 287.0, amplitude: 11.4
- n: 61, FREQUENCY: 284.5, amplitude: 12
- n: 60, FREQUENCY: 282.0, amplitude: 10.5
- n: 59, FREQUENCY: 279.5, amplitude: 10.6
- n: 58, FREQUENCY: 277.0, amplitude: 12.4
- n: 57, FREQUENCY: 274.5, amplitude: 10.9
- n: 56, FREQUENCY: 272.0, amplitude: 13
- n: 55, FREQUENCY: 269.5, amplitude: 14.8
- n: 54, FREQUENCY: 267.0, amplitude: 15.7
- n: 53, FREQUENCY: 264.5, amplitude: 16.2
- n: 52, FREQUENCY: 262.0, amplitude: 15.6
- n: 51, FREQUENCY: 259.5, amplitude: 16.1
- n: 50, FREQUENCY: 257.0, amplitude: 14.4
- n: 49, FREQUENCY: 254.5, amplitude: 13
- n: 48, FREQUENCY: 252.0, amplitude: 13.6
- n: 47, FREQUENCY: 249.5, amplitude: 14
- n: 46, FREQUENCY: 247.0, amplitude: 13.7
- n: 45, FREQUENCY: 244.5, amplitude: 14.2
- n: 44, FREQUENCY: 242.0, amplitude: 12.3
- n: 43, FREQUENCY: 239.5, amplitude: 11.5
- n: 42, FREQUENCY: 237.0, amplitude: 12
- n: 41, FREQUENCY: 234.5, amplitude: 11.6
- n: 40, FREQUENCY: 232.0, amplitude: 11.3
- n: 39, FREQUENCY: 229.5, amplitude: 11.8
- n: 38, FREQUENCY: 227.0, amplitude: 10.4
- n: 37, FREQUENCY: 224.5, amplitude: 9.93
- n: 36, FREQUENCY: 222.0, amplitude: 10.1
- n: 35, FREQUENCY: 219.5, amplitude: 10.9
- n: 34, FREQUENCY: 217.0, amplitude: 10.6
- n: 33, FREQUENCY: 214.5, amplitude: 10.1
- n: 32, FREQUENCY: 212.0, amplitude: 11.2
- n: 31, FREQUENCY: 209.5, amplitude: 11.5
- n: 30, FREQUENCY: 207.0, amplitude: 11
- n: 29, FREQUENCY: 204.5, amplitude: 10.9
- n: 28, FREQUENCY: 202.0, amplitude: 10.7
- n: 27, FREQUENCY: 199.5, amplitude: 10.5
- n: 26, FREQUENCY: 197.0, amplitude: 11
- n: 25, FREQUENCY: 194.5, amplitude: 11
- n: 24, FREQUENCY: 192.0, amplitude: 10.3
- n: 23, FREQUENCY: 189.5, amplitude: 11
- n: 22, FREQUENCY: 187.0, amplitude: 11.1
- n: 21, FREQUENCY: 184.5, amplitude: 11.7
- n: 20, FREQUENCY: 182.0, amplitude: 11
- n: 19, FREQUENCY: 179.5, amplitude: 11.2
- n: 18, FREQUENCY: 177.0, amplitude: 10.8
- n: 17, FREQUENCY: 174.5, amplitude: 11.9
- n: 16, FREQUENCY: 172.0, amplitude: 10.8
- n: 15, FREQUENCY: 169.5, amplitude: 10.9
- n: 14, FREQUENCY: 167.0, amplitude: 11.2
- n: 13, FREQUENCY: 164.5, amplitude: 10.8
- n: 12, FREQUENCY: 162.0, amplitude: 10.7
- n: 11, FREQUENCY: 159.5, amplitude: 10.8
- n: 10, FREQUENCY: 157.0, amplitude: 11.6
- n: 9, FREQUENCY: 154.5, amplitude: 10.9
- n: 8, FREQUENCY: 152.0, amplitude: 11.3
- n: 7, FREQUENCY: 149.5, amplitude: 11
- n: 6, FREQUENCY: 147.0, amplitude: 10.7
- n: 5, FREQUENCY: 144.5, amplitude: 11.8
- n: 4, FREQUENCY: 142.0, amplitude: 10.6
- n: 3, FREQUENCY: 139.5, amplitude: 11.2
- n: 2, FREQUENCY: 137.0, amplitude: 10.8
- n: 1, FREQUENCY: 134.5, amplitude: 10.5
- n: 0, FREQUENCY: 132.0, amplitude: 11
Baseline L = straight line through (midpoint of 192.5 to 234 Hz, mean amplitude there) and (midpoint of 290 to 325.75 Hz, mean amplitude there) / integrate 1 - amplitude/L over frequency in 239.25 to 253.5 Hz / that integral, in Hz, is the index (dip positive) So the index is -3.0 Hz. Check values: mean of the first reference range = 10.8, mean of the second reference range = 11.3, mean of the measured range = 13.3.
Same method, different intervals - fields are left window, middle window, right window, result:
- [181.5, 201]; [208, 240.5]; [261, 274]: 4.2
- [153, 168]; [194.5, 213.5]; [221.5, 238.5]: 0.1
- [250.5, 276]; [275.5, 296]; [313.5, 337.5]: 3.5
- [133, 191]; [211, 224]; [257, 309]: 1.3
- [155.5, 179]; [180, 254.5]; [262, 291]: 2.4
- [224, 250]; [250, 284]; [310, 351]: -4.8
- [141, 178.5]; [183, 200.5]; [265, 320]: 0.4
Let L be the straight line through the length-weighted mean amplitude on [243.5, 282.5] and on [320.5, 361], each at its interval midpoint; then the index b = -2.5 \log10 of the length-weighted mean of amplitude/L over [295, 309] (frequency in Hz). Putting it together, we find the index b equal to 0.12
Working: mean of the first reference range 13.7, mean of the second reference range 11.4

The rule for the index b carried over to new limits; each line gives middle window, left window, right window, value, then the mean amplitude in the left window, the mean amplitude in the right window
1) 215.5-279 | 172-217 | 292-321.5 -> -0.15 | 11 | 11.3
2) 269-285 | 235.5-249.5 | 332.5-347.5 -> 0.04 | 12.8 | 11.3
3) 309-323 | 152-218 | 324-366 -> -0.03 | 11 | 11.3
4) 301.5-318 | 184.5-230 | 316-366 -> 0.00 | 10.8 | 11.4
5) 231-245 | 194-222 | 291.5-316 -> -0.10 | 10.8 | 11.2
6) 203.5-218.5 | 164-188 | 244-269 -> 0.17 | 11.2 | 14.7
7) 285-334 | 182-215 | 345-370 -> -0.03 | 10.9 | 11.2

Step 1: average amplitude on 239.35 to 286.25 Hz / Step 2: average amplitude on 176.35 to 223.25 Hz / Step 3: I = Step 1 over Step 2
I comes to 1.2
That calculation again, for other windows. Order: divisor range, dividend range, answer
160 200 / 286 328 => 1.03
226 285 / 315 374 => 0.87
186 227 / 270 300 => 1.06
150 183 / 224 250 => 1.09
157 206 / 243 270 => 1.33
